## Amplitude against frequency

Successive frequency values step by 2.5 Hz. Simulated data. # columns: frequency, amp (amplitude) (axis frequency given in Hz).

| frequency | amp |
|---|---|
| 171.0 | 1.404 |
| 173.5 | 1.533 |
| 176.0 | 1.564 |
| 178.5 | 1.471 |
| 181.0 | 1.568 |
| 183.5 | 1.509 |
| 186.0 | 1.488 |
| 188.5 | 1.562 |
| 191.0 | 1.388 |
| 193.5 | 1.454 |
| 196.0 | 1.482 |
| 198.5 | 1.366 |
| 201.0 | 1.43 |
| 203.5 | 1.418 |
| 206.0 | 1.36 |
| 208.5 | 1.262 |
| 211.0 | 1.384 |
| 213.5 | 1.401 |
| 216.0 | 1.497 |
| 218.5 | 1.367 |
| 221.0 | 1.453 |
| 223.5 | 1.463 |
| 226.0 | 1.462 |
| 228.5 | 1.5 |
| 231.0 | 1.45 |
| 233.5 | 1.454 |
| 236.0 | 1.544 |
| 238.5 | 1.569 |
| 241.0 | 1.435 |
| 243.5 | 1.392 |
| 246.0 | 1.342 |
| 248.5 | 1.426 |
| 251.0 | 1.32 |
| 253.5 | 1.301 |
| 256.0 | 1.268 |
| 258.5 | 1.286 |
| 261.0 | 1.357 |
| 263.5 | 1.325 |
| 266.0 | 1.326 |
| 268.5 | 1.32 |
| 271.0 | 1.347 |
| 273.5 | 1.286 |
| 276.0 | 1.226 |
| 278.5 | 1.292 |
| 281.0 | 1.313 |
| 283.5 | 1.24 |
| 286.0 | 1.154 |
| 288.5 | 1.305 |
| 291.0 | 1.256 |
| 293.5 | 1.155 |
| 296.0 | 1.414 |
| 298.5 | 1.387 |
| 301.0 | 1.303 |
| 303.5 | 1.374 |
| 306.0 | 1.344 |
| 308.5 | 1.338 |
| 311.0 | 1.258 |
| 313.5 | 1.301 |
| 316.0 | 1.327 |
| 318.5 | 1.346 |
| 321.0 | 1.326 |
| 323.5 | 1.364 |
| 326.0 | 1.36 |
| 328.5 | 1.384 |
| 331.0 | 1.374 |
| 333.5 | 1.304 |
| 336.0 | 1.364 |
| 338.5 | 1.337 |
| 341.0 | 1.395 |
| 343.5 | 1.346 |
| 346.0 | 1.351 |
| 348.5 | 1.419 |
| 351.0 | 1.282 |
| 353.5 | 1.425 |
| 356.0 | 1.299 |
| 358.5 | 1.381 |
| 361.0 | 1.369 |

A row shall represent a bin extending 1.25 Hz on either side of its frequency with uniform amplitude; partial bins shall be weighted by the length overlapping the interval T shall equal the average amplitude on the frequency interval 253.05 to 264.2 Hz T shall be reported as 1.31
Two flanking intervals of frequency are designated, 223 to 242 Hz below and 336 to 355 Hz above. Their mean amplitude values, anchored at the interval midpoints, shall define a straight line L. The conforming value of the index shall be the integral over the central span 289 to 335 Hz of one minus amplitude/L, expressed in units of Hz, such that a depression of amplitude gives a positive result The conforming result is 2.3 Hz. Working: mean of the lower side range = 1.49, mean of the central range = 1.33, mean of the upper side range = 1.36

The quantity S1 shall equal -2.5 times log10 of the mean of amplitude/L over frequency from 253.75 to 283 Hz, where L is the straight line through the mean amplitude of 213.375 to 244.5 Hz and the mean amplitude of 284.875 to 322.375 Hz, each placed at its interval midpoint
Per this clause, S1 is 0.06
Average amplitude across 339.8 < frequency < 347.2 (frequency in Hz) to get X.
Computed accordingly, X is 1.36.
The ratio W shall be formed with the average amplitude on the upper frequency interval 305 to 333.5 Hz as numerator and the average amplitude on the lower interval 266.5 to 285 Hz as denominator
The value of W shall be 1.04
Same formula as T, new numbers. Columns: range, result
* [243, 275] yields 1.33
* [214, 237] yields 1.46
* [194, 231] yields 1.42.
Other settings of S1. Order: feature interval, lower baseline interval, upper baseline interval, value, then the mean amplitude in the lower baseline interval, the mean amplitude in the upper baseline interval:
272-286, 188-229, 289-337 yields 0.08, 1.42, 1.33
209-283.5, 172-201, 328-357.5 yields 0.04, 1.49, 1.36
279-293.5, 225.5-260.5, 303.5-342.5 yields 0.10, 1.41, 1.34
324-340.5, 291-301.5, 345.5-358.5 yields -0.01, 1.31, 1.36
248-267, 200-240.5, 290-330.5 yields 0.06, 1.44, 1.33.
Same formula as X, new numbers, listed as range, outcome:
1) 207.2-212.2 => 1.32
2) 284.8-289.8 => 1.23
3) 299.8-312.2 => 1.32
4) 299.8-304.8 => 1.34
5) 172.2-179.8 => 1.52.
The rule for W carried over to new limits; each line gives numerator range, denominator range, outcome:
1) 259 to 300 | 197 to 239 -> 0.90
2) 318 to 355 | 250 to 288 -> 1.05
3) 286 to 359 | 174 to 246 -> 0.92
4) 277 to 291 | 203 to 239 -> 0.88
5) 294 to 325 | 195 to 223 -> 0.95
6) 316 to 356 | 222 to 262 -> 0.96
